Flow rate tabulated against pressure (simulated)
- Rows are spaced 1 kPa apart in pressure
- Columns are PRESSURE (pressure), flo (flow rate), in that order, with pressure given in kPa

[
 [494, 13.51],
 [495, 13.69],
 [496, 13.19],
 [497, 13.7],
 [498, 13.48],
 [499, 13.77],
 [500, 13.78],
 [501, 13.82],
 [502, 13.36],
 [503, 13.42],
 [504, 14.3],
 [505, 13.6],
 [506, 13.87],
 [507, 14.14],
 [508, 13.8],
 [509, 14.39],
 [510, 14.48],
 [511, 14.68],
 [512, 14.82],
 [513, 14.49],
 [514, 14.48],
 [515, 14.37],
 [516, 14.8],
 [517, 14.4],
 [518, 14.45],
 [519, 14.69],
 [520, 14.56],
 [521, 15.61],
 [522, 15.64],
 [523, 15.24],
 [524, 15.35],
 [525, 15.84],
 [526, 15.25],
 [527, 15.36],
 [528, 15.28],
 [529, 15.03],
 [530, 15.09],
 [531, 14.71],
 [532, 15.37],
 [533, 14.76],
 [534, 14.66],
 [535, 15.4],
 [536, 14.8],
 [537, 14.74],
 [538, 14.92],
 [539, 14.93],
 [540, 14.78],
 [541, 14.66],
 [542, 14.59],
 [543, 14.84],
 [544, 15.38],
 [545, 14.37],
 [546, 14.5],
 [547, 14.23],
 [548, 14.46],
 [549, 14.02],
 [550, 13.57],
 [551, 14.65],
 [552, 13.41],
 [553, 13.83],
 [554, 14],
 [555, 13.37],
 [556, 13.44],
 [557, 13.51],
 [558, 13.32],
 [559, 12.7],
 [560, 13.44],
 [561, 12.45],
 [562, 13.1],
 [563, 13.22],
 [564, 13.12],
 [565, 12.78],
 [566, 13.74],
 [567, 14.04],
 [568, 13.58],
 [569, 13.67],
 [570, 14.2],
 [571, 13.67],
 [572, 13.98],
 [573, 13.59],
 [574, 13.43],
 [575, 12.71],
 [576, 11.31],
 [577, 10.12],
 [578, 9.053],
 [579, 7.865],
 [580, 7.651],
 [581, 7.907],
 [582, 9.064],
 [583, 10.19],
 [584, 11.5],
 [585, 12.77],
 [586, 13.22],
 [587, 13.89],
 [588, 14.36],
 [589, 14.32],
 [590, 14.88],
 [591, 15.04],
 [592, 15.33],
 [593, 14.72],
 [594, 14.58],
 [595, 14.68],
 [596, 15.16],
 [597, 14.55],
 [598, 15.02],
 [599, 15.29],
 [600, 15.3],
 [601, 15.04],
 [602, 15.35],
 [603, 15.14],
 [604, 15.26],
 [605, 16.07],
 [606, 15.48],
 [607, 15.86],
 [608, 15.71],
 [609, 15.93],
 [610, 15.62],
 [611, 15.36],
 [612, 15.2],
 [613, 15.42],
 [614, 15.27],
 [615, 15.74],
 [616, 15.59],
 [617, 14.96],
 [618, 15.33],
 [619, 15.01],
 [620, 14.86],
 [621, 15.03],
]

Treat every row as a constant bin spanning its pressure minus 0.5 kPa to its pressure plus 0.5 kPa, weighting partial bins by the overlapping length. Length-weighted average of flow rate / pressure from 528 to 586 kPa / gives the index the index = 13.3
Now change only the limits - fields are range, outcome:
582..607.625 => 14.4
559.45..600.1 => 13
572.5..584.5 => 10.4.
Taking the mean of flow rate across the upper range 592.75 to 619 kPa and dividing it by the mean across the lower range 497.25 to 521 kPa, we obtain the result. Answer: 1.08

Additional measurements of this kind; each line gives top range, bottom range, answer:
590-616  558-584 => 1.27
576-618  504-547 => 0.94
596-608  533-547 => 1.04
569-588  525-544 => 0.77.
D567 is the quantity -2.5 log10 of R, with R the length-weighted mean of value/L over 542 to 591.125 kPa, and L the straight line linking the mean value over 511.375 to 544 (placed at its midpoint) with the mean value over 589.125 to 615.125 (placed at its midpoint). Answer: 0.16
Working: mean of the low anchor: 14.9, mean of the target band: 13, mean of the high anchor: 15.2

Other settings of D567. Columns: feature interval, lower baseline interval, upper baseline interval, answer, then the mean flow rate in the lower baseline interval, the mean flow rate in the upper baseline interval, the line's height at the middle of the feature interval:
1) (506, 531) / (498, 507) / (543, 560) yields -0.077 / 13.7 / 13.9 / 13.8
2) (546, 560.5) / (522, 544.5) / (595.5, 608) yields 0.105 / 15.1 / 15.3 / 15.1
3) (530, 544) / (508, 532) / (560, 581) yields -0.065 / 14.9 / 12.3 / 14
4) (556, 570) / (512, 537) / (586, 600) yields 0.117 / 15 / 14.7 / 14.8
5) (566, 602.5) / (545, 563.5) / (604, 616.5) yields 0.126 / 13.6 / 15.6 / 14.7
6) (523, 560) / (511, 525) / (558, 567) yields -0.043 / 14.9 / 13.1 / 14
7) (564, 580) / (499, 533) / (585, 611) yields 0.199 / 14.6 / 15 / 14.9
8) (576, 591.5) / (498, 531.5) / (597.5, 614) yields 0.310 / 14.6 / 15.4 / 15.2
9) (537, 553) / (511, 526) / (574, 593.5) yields -0.059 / 14.9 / 11.9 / 13.7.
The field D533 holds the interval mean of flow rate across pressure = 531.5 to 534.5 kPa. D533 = 14.9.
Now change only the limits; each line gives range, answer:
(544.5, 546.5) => 14.4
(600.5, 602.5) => 15.2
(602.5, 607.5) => 15.6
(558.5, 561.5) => 12.9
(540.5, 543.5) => 14.7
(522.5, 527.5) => 15.4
